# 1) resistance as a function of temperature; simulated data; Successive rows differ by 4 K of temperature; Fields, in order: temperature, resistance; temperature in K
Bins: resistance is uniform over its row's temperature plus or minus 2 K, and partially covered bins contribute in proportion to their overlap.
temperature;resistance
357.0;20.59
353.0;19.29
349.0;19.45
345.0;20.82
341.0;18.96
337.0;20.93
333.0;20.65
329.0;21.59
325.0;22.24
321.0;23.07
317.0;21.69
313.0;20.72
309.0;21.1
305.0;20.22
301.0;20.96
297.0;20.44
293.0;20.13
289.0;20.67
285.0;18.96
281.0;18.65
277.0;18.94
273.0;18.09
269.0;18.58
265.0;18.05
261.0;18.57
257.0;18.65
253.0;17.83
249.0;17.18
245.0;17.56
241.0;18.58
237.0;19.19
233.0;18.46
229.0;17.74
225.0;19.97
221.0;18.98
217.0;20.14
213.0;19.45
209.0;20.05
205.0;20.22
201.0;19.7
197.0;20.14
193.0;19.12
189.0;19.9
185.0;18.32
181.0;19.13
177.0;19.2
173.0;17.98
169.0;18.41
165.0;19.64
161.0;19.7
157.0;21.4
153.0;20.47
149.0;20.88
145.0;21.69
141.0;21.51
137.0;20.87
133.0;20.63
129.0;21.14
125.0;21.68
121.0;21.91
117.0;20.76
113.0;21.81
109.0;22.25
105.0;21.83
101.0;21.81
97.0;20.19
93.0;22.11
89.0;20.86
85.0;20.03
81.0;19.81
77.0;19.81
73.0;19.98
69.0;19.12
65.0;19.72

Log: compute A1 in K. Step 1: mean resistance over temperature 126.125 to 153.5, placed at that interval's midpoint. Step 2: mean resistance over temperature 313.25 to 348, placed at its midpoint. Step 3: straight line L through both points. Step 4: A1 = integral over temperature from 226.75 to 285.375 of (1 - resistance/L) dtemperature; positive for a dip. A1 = 7.8 K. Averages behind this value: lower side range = 21.1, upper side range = 21.2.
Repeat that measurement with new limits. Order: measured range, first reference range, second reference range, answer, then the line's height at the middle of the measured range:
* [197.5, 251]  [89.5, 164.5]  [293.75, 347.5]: 5.22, 21.1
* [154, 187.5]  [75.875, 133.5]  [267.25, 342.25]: 2.59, 20.9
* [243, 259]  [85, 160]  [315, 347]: 2.60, 21.3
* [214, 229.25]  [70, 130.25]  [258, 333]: 0.81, 20.5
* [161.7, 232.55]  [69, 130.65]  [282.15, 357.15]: 5.27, 20.8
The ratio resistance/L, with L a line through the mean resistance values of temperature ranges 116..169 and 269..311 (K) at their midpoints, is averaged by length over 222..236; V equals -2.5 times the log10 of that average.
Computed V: 0.08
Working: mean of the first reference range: 20.9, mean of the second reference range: 19.8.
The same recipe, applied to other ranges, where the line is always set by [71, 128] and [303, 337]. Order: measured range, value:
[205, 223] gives 0.08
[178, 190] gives 0.11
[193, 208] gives 0.07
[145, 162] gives 0.02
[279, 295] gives 0.09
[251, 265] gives 0.16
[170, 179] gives 0.14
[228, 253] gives 0.17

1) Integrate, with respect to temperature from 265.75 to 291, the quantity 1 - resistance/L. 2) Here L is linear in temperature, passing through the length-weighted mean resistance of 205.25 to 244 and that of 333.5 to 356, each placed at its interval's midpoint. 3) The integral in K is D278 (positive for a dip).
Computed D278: 0.8 K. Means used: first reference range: 19.2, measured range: 18.9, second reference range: 20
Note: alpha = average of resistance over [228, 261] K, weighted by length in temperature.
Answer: 18.2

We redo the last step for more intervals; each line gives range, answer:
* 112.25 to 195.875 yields 20.3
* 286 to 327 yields 21.1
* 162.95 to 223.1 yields 19.4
